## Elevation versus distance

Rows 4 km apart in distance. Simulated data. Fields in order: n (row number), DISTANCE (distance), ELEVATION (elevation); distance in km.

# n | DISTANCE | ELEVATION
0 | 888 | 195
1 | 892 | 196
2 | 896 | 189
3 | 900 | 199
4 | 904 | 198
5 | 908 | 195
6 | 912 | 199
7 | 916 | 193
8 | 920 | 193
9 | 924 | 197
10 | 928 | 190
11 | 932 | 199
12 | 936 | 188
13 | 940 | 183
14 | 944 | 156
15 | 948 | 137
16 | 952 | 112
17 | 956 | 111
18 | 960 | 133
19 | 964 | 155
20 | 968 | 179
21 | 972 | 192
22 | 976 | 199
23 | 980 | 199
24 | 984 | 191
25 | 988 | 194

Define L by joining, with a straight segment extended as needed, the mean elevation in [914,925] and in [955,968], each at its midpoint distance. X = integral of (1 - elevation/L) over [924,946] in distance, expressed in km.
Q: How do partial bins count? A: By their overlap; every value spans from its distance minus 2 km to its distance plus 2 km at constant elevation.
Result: -1.18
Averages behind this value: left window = 194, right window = 142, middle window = 184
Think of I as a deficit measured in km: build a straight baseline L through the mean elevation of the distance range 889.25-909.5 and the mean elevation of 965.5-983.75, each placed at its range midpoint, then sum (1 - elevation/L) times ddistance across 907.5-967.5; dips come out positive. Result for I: 7.6 km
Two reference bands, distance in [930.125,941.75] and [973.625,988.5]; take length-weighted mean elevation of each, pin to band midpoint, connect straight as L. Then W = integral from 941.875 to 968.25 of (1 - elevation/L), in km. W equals 7.46 km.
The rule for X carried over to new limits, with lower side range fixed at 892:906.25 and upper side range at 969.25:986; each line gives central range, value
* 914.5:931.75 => 0.12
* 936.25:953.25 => 3.68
